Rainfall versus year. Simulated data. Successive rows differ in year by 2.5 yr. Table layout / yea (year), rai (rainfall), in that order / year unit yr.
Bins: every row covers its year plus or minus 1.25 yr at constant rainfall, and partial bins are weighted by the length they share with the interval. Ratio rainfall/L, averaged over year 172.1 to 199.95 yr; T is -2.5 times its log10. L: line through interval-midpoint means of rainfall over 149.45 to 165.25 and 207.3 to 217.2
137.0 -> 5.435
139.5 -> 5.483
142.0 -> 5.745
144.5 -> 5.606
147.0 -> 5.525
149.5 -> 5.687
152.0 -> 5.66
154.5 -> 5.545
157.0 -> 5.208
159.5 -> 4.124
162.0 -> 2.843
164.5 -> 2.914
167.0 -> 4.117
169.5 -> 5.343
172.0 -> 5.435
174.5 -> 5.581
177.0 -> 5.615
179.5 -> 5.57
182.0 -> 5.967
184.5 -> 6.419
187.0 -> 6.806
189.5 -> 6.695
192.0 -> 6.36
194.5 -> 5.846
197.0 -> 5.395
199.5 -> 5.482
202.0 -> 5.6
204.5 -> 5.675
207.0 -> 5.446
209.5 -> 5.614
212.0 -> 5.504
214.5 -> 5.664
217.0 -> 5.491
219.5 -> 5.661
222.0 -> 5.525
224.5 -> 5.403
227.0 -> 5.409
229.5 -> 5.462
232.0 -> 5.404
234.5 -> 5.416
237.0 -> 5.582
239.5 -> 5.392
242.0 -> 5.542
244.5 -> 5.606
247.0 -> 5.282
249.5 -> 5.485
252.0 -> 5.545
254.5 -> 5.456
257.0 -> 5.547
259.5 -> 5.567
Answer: -0.177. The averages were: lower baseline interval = 4.54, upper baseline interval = 5.56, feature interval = 5.97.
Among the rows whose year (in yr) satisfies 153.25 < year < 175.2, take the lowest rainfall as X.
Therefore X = 2.843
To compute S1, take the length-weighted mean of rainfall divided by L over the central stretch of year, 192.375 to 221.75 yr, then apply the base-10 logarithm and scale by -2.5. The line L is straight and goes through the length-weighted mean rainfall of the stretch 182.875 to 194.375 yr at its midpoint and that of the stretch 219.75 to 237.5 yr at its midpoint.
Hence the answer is 0.08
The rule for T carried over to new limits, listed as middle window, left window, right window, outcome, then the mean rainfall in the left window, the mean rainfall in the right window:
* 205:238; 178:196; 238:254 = 0.05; 6.22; 5.48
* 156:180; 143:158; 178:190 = 0.27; 5.55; 6.25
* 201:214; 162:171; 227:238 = -0.14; 3.98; 5.46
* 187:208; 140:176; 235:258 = -0.13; 4.97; 5.49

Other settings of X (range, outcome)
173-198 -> 5.395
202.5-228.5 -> 5.403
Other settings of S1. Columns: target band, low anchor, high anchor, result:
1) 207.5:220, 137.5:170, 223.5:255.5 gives -0.06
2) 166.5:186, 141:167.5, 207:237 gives -0.11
